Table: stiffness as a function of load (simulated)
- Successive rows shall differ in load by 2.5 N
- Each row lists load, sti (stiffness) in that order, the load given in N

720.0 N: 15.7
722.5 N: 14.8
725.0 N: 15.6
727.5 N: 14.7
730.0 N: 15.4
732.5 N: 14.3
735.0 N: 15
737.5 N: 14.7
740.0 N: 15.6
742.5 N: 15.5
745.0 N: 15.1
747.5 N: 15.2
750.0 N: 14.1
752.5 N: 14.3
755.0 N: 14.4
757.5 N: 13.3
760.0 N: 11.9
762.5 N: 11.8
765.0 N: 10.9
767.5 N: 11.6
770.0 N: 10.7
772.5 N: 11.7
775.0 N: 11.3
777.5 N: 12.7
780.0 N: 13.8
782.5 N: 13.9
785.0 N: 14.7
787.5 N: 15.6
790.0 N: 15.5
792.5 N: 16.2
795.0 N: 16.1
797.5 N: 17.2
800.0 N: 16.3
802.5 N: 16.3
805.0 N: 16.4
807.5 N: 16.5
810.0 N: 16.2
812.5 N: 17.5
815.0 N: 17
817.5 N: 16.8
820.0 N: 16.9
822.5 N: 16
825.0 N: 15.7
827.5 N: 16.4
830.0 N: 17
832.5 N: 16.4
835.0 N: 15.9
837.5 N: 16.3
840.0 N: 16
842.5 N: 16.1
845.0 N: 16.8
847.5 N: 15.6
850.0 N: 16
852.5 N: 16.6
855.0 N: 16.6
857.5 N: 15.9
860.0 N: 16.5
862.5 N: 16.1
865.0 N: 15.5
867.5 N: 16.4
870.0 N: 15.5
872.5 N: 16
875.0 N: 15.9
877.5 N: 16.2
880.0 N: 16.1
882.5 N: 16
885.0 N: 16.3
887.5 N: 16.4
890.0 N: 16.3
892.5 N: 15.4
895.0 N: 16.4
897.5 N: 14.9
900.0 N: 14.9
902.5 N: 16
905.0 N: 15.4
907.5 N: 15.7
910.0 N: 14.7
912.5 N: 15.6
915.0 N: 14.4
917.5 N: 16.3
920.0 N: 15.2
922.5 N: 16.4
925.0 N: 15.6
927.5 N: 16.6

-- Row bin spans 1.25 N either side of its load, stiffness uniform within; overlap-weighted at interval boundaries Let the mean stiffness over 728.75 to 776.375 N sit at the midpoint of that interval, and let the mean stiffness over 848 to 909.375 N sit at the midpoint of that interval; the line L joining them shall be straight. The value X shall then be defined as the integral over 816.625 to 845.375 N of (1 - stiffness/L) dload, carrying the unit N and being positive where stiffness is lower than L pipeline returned -2.5 N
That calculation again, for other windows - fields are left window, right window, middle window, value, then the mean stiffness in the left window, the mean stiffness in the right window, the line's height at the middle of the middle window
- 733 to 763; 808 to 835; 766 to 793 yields 3.5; 14.3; 16.6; 15.3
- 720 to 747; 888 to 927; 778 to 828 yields -2.3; 15.1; 15.6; 15.3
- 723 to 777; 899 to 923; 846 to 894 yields -3.5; 13.7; 15.4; 15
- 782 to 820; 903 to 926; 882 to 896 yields -0.4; 16.2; 15.5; 15.7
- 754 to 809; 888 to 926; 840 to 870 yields -2.5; 14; 15.6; 14.9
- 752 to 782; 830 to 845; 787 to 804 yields -2.8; 12.4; 16.3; 13.9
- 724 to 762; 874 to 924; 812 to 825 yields -1.4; 14.5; 15.7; 15.1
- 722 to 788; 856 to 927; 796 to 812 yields -2.2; 13.8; 15.8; 14.5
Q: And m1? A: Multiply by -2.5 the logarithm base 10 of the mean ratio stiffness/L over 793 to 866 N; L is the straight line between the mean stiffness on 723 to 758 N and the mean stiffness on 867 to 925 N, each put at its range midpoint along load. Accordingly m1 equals -0.07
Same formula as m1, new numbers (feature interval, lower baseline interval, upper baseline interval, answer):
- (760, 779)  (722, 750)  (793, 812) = 0.334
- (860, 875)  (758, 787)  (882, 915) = -0.079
